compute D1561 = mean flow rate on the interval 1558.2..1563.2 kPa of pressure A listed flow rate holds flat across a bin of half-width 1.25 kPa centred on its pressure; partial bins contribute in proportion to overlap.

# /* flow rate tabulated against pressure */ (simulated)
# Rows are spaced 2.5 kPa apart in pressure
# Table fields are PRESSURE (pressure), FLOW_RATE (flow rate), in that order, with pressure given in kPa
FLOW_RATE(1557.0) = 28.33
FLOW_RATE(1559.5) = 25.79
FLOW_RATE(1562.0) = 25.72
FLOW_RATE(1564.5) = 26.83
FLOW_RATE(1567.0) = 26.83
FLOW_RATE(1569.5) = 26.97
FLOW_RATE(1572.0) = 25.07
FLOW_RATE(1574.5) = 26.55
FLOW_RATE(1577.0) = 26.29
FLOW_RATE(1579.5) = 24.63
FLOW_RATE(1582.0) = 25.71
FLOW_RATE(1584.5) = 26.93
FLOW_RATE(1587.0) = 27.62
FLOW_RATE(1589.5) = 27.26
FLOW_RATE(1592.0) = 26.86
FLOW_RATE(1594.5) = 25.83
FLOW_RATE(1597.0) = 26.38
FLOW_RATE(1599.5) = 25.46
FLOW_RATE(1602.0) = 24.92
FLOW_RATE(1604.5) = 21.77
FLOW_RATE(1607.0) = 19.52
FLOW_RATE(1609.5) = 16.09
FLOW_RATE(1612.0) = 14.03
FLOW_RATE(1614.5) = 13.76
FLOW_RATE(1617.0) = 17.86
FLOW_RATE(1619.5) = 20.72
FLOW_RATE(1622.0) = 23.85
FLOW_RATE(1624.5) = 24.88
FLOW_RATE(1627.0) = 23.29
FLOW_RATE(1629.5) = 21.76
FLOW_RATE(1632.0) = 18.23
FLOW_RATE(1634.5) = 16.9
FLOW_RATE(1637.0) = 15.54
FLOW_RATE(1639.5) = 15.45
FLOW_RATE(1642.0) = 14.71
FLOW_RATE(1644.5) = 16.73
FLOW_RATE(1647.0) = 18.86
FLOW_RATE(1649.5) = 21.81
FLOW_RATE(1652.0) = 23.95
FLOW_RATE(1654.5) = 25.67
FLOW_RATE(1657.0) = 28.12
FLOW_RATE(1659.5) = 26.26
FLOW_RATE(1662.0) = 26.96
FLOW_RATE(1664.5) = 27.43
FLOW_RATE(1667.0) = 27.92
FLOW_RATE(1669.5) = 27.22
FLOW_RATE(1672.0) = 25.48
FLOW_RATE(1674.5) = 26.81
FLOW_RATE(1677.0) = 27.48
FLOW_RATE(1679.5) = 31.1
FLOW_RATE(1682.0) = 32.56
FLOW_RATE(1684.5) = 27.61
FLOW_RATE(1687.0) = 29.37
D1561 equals 25.8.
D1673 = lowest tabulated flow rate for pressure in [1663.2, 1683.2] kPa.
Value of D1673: 25.48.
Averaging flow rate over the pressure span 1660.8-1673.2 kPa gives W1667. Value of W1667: 27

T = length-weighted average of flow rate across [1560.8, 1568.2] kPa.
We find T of 26.5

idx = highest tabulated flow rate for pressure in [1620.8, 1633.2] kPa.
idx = 24.88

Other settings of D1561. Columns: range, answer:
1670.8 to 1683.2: 28.7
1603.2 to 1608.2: 20.7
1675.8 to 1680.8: 29.3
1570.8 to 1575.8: 25.8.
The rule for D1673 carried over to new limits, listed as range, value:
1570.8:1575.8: 25.07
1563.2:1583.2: 24.63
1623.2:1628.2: 23.29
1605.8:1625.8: 13.76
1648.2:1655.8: 21.81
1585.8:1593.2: 26.86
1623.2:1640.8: 15.45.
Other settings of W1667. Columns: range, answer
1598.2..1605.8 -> 24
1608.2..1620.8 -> 16.5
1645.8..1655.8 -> 22.6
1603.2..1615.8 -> 17.1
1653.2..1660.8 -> 26.7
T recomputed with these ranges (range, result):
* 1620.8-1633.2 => 22.4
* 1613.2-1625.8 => 20.2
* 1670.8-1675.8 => 26.2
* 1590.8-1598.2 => 26.4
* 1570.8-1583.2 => 25.7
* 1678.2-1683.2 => 31.8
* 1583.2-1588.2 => 27.3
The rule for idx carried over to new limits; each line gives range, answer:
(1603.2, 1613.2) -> 21.77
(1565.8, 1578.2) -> 26.97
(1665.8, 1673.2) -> 27.92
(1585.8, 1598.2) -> 27.62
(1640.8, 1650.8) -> 21.81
